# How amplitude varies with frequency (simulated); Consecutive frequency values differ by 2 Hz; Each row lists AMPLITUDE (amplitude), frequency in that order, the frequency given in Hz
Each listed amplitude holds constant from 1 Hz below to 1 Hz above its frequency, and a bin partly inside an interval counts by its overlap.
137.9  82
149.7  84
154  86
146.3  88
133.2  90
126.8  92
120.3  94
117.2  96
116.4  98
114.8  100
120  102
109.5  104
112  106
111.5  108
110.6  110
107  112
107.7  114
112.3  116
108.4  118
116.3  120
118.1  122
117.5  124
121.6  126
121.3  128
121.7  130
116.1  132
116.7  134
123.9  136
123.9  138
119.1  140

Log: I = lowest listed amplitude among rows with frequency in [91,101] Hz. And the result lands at 114.8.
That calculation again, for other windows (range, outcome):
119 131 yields 116.3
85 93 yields 126.8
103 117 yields 107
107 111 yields 110.6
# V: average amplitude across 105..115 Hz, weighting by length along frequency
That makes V 110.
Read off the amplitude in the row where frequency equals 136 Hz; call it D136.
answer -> 123.9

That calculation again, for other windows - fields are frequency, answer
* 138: 123.9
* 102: 120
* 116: 112.3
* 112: 107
